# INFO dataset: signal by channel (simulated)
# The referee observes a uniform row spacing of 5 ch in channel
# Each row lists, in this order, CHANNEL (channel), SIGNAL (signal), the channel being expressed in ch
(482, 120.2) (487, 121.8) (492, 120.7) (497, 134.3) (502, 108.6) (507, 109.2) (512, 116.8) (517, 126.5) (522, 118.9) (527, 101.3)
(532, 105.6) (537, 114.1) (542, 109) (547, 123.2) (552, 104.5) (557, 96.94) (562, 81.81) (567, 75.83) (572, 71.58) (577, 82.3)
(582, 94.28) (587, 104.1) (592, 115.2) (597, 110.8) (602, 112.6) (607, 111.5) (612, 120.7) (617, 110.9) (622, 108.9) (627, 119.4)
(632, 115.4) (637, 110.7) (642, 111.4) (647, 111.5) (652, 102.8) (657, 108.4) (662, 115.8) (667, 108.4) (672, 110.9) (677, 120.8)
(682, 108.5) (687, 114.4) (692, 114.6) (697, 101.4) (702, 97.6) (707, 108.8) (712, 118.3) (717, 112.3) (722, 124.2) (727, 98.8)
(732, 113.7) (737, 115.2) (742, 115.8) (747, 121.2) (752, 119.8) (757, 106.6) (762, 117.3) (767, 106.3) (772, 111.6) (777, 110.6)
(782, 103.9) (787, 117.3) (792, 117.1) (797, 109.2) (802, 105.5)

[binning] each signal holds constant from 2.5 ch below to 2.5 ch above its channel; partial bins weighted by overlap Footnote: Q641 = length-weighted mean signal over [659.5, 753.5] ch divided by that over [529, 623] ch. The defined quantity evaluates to 1.10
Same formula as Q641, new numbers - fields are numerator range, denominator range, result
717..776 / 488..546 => 0.98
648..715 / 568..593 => 1.21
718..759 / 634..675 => 1.04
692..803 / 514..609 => 1.08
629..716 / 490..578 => 1.04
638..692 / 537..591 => 1.16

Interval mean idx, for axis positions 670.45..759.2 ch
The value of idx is 112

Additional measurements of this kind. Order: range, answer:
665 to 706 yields 110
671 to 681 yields 115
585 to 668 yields 112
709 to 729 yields 114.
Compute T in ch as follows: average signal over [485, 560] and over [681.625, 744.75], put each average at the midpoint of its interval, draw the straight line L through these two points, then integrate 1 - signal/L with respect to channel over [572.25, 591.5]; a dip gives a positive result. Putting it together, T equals 3.4 ch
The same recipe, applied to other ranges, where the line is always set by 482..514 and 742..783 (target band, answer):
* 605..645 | 0.8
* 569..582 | 4.1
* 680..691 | 0.2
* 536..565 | 3.4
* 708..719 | -0.1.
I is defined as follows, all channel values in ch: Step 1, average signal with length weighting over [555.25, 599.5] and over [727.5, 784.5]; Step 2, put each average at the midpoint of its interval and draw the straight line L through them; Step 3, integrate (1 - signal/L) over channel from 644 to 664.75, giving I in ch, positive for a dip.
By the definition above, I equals -1.8 ch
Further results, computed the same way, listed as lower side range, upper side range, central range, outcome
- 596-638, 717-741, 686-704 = 1.05 ch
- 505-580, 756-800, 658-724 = -2.37 ch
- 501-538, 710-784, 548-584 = 7.86 ch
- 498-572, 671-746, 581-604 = -0.04 ch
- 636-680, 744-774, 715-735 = 0.11 ch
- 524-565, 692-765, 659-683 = -0.71 ch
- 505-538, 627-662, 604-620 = -0.35 ch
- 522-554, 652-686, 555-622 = 6.87 ch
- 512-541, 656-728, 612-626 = -0.09 ch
